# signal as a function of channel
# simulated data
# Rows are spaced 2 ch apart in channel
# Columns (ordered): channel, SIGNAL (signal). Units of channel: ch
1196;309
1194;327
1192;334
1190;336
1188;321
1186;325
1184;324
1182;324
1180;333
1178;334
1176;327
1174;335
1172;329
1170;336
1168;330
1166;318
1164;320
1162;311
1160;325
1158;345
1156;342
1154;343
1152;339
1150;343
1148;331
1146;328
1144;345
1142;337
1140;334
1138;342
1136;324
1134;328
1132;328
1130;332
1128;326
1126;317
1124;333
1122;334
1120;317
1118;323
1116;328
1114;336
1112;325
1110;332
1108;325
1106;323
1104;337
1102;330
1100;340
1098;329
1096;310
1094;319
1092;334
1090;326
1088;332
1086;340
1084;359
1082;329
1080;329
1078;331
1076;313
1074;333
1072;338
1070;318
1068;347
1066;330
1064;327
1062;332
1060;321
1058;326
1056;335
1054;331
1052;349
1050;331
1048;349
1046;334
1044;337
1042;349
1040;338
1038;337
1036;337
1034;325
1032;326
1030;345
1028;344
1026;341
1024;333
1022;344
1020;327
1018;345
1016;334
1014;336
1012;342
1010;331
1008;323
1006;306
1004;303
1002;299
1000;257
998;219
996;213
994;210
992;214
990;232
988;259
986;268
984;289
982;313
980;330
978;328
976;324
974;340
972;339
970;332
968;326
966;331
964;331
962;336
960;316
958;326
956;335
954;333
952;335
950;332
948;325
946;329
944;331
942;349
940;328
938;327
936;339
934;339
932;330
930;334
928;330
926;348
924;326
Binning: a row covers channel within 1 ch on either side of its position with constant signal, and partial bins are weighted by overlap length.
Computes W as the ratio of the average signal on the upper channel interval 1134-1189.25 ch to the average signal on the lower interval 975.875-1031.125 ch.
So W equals 1.1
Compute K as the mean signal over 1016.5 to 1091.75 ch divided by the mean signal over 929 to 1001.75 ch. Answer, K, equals 1.09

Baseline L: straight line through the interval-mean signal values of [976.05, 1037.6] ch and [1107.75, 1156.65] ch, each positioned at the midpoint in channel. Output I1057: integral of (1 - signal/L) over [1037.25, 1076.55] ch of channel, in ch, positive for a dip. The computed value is -2.4 ch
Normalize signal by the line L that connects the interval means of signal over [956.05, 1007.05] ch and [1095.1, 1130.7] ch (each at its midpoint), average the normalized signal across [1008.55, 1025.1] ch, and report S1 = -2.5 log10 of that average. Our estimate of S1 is -0.11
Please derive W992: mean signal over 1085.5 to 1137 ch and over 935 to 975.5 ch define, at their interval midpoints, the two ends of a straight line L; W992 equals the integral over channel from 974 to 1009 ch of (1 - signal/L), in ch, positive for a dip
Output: 5.7 ch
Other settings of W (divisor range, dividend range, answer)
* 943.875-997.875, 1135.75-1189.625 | 1.09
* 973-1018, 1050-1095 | 1.14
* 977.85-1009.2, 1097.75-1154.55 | 1.22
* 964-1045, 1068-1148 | 1.06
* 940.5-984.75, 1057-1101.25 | 1.00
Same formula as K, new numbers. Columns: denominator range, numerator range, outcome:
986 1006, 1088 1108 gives 1.31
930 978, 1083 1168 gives 1.00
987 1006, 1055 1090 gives 1.34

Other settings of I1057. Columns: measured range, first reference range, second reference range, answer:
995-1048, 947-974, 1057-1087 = 1.68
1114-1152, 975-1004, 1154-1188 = -1.75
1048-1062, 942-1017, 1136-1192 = -0.73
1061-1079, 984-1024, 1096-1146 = -1.04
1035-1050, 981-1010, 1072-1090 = -1.79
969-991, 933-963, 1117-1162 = 1.80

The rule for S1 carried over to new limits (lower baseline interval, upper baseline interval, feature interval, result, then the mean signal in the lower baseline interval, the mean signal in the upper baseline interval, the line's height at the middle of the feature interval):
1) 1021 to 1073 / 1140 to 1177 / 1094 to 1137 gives 0.021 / 336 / 332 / 334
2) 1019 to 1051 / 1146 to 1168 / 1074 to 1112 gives 0.015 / 337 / 331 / 335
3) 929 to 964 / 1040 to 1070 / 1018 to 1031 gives -0.017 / 332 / 335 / 334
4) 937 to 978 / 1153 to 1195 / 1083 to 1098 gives -0.004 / 331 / 329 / 330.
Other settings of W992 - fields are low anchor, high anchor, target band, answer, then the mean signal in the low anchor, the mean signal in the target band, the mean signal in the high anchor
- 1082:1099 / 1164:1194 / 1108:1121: 0.1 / 331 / 327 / 329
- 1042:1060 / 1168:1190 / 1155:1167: 0.1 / 336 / 327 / 329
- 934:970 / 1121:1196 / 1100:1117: 0.0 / 331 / 330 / 331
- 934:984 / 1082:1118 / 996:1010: 2.0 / 330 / 283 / 331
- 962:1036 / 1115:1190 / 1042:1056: -1.1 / 308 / 339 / 330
